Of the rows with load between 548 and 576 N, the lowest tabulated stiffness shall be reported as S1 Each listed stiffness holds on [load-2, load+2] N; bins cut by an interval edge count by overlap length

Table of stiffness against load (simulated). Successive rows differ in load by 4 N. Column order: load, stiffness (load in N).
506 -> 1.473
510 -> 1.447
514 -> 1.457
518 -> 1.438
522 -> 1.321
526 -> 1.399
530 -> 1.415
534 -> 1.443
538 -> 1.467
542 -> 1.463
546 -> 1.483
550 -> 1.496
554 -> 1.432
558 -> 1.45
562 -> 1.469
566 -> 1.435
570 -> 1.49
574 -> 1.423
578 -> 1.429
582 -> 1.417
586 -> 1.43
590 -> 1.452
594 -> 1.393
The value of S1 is 1.423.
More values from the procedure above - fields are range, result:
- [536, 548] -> 1.463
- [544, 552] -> 1.483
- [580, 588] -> 1.417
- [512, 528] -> 1.321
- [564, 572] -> 1.435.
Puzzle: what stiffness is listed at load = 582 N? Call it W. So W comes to 1.417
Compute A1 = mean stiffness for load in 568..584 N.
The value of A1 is 1.44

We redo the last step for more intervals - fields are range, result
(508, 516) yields 1.45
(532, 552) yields 1.47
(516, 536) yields 1.4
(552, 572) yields 1.46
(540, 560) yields 1.46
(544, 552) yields 1.49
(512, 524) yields 1.41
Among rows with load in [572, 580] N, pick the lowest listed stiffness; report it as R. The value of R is 1.423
